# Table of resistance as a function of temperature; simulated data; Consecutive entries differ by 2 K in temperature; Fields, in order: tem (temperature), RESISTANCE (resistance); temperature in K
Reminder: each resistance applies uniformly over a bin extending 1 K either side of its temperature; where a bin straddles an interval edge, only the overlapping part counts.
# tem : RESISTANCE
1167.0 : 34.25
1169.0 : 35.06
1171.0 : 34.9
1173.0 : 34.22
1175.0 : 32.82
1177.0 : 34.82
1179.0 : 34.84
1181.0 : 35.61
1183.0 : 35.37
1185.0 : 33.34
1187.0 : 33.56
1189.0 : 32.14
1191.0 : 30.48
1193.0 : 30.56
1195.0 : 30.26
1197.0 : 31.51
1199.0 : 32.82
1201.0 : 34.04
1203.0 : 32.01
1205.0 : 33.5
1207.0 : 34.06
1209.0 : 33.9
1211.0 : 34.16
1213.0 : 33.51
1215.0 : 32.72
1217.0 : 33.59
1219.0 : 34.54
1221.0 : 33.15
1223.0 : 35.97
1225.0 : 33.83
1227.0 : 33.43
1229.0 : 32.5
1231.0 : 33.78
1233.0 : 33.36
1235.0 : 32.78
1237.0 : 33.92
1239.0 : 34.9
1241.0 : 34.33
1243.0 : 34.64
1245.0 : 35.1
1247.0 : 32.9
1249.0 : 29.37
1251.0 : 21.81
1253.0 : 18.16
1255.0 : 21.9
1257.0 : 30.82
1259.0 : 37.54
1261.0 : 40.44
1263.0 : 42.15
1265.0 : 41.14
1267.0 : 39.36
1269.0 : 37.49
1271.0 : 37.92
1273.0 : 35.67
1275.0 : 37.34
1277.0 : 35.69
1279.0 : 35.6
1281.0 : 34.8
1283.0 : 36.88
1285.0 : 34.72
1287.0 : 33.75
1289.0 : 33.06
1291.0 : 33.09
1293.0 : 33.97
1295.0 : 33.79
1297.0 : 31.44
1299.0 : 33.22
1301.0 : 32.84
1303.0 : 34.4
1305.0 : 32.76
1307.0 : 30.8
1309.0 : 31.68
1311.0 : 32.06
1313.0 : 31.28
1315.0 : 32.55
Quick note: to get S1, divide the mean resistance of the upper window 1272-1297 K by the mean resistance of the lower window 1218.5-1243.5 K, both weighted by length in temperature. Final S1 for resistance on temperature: 1.02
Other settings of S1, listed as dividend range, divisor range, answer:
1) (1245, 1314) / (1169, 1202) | 1.01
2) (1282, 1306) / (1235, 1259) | 1.11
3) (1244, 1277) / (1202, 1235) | 1.00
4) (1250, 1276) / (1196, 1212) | 1.02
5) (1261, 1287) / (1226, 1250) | 1.12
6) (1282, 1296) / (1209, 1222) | 1.02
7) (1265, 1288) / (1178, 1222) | 1.10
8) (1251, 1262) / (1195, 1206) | 0.89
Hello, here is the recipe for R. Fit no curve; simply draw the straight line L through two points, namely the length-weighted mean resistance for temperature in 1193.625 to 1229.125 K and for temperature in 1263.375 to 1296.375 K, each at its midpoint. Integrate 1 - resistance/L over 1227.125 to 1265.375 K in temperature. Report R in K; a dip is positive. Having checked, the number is 2.3 K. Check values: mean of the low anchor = 33.3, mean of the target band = 32.6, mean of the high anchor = 36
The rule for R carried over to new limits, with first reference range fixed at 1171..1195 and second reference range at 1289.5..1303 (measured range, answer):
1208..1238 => -0.3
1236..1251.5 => 0.4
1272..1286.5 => -1.1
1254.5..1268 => -1.4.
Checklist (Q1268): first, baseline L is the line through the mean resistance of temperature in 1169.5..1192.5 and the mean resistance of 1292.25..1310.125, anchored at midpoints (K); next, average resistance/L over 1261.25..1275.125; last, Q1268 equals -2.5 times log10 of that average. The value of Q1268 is -0.178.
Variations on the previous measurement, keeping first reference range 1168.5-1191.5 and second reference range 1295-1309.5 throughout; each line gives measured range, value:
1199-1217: 0.01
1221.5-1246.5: -0.02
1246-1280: -0.03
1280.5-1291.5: -0.05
